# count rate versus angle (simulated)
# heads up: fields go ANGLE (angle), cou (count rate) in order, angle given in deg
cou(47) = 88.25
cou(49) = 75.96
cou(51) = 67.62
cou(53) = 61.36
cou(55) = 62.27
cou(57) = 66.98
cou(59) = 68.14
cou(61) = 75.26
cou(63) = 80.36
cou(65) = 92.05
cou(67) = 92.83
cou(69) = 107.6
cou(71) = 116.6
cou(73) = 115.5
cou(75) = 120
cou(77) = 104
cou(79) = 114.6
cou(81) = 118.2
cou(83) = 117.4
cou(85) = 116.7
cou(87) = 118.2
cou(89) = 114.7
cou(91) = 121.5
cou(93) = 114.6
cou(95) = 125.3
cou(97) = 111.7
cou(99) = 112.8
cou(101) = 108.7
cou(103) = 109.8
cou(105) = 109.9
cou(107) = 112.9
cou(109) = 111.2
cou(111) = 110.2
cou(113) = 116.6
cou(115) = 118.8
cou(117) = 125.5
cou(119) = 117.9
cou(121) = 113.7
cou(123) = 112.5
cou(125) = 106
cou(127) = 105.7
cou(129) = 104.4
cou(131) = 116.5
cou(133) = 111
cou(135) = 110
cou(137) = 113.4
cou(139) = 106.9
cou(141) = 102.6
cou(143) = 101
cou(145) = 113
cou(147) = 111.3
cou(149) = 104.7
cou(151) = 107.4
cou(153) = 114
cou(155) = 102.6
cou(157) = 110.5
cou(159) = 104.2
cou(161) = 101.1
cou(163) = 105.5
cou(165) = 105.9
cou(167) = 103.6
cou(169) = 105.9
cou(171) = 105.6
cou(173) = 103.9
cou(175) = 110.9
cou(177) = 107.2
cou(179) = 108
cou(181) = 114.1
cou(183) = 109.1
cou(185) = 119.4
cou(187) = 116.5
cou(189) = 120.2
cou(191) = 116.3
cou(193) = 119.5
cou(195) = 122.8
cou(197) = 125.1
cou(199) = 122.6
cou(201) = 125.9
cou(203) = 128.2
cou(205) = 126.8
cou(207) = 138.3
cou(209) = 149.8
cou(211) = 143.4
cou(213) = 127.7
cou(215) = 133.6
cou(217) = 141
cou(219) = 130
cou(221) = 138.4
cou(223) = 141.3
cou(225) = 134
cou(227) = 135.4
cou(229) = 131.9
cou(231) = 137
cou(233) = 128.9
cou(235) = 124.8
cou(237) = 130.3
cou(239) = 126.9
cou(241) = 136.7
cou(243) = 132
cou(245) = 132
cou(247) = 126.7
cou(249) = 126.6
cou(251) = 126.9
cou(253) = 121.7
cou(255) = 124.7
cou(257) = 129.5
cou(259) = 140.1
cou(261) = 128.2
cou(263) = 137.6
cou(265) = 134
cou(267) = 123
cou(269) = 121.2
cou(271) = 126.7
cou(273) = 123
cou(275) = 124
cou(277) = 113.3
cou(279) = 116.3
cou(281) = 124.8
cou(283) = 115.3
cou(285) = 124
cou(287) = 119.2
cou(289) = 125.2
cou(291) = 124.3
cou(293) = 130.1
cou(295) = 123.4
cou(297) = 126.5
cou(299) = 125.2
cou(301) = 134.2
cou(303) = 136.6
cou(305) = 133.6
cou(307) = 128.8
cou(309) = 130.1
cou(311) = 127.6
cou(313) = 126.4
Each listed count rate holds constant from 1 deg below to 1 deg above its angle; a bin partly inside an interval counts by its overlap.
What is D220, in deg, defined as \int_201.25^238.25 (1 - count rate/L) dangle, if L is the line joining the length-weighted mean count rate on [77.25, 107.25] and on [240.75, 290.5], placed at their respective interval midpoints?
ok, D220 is -3.39 deg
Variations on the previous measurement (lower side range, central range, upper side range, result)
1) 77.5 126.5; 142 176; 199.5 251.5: 4.57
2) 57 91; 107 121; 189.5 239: -0.57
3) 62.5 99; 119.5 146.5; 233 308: 1.56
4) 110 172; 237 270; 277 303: -2.41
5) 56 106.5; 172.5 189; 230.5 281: 0.90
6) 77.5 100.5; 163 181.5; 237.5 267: 2.46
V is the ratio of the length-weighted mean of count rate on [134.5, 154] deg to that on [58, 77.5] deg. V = 1.1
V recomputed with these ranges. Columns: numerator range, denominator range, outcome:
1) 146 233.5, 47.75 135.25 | 1.15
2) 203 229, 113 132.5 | 1.20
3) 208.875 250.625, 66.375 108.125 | 1.17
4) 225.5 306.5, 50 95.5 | 1.28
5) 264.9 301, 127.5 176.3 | 1.15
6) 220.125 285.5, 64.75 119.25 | 1.13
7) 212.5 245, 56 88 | 1.31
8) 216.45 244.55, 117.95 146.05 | 1.22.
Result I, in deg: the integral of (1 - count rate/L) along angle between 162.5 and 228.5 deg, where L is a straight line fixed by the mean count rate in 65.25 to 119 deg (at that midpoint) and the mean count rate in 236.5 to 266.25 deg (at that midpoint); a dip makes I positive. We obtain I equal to 1.1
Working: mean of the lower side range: 114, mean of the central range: 122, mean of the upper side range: 130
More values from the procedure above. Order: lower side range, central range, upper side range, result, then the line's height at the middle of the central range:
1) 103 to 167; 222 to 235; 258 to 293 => -1.5 deg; 120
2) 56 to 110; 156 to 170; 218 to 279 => 1.5 deg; 118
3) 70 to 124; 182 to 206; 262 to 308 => -0.1 deg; 121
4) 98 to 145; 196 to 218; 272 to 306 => -2.8 deg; 118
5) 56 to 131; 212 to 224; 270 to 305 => -1.7 deg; 119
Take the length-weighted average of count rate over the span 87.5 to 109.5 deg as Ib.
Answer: 114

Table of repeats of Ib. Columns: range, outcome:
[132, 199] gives 110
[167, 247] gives 125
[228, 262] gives 130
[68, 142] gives 113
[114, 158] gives 110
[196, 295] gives 129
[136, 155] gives 108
